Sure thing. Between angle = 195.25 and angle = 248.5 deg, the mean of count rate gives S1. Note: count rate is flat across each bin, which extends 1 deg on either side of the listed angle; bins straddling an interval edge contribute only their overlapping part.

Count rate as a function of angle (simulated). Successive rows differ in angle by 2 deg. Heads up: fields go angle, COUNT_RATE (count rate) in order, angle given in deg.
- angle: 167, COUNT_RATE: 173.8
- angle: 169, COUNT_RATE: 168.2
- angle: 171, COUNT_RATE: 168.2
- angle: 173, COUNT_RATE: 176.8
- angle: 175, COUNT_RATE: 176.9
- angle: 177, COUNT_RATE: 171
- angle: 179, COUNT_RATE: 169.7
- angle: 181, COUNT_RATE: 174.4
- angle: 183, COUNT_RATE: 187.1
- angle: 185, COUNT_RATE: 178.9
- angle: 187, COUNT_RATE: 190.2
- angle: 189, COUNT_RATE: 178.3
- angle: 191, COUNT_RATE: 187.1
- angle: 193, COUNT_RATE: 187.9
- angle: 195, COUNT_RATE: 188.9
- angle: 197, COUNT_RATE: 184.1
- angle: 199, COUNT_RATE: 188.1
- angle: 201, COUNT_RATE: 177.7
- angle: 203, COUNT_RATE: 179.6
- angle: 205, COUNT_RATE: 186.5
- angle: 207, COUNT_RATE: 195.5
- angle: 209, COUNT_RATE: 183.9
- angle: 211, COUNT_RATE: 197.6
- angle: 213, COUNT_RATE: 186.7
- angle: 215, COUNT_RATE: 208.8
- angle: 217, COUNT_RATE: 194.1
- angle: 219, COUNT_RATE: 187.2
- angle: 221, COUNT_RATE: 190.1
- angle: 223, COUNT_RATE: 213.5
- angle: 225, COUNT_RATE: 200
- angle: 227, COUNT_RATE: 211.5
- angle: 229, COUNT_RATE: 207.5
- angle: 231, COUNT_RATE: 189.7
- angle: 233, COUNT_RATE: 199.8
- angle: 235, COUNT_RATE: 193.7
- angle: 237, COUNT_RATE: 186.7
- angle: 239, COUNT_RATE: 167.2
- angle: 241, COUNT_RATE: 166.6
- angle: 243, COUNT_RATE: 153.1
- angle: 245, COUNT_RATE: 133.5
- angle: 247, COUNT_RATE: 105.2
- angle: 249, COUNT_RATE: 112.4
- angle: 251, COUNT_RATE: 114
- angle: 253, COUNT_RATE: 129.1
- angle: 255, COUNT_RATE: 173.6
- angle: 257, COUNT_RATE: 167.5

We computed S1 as 184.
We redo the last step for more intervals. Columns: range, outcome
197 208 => 185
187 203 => 185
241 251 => 129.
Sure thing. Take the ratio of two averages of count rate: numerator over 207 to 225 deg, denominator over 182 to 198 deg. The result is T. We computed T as 1.06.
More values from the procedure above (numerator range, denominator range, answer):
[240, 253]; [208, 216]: 0.67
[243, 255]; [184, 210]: 0.68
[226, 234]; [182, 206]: 1.10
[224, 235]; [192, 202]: 1.08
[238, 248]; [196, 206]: 0.79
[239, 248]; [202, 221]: 0.75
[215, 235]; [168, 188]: 1.13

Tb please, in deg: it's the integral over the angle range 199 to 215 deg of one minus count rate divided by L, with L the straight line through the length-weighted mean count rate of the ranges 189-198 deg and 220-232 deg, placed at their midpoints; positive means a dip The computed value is 0.4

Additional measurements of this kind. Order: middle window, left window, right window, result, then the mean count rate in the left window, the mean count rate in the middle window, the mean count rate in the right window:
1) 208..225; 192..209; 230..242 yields -1.0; 186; 196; 184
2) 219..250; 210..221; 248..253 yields -4.6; 194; 176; 116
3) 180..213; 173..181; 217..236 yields -0.4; 173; 185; 199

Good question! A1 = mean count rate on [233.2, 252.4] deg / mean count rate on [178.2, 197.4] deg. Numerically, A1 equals 0.8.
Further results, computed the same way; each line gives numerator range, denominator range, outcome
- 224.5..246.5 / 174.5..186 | 1.02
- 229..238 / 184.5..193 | 1.05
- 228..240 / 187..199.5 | 1.03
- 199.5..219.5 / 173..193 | 1.06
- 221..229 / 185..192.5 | 1.12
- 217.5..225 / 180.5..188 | 1.08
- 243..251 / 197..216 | 0.64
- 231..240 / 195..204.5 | 1.02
